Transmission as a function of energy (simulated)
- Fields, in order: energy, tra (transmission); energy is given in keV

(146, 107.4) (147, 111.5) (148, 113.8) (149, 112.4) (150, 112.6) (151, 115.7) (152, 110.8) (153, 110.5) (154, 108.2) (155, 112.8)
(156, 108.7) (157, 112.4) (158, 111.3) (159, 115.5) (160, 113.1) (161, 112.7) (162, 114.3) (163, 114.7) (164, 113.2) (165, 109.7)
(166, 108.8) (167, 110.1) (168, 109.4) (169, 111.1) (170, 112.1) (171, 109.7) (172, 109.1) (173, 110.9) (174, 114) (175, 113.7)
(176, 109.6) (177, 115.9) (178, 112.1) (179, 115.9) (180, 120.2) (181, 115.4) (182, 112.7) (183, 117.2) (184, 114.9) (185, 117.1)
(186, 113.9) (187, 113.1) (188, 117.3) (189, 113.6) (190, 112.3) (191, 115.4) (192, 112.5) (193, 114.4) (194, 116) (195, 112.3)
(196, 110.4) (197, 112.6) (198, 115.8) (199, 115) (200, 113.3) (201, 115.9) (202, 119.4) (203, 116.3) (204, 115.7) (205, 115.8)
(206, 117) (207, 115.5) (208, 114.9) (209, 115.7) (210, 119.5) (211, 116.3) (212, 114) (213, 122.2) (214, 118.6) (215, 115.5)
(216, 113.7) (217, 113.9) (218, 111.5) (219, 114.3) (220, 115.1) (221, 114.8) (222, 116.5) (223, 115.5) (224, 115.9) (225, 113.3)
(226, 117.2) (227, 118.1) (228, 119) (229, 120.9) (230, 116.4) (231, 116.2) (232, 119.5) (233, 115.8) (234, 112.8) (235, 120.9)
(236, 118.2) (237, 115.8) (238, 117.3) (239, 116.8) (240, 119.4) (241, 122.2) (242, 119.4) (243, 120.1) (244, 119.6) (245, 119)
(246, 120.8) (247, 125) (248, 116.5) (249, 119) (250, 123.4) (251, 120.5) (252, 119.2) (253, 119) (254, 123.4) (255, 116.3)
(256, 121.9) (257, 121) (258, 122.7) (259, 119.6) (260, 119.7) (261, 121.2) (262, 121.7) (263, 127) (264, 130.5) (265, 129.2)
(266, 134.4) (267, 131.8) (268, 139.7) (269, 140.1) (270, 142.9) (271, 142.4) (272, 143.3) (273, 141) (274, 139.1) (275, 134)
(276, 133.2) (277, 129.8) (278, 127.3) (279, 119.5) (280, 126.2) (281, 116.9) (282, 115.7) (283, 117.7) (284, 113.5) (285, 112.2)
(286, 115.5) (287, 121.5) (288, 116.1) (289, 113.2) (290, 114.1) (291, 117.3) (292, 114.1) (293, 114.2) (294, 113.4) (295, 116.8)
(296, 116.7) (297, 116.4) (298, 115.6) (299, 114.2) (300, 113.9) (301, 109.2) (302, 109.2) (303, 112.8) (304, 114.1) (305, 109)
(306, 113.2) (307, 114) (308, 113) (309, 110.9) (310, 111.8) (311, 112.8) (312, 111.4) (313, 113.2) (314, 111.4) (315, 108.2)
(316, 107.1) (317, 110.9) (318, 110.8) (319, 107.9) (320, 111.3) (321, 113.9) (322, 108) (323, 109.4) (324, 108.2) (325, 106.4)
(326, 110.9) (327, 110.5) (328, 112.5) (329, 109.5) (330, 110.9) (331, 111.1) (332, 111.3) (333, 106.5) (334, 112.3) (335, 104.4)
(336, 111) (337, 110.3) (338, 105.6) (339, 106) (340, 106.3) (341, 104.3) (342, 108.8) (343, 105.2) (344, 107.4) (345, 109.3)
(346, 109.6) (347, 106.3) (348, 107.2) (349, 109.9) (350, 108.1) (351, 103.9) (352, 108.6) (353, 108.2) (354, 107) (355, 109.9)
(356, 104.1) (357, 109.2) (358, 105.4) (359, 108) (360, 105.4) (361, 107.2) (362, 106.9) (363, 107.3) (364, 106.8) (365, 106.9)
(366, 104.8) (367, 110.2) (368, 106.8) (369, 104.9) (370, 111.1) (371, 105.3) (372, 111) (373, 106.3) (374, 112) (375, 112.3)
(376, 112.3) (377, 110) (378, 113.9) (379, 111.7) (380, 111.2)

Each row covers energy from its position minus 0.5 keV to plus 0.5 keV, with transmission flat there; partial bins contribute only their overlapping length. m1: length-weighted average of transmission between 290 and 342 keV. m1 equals 111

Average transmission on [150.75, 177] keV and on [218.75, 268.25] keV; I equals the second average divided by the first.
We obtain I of 1.08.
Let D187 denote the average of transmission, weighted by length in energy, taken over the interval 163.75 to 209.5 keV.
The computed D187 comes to 114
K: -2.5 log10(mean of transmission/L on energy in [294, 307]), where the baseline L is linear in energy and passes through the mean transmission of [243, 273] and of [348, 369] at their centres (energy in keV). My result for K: 0.04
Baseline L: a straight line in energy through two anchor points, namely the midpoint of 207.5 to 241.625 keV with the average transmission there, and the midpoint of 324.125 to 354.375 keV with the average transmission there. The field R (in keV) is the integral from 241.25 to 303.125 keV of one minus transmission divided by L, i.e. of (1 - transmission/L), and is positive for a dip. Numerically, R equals -5.0 keV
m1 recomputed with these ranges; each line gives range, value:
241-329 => 119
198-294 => 121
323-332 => 110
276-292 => 119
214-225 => 115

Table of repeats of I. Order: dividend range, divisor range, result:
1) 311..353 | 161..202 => 0.96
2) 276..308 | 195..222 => 1.01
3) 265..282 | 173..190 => 1.16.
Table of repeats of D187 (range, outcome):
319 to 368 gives 108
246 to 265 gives 122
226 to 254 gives 119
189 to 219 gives 115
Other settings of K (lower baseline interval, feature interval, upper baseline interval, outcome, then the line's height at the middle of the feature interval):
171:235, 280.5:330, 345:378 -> -0.02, 111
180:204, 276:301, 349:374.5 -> -0.06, 111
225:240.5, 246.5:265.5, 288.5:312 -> -0.05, 116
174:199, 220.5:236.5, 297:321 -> -0.03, 113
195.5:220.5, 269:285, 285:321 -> -0.14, 114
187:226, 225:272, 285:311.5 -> -0.07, 115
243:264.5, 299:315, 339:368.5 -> 0.02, 114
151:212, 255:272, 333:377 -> -0.17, 111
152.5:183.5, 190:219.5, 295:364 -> -0.03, 112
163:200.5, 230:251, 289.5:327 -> -0.06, 113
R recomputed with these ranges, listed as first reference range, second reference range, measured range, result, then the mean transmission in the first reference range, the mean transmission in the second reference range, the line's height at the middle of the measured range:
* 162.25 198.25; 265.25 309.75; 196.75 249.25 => -0.23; 113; 121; 116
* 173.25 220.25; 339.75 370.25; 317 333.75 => -0.20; 115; 107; 109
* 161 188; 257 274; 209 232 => 1.15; 113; 132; 122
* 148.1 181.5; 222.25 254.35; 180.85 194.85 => -0.04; 112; 119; 114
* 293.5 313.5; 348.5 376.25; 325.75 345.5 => 0.27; 113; 108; 110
